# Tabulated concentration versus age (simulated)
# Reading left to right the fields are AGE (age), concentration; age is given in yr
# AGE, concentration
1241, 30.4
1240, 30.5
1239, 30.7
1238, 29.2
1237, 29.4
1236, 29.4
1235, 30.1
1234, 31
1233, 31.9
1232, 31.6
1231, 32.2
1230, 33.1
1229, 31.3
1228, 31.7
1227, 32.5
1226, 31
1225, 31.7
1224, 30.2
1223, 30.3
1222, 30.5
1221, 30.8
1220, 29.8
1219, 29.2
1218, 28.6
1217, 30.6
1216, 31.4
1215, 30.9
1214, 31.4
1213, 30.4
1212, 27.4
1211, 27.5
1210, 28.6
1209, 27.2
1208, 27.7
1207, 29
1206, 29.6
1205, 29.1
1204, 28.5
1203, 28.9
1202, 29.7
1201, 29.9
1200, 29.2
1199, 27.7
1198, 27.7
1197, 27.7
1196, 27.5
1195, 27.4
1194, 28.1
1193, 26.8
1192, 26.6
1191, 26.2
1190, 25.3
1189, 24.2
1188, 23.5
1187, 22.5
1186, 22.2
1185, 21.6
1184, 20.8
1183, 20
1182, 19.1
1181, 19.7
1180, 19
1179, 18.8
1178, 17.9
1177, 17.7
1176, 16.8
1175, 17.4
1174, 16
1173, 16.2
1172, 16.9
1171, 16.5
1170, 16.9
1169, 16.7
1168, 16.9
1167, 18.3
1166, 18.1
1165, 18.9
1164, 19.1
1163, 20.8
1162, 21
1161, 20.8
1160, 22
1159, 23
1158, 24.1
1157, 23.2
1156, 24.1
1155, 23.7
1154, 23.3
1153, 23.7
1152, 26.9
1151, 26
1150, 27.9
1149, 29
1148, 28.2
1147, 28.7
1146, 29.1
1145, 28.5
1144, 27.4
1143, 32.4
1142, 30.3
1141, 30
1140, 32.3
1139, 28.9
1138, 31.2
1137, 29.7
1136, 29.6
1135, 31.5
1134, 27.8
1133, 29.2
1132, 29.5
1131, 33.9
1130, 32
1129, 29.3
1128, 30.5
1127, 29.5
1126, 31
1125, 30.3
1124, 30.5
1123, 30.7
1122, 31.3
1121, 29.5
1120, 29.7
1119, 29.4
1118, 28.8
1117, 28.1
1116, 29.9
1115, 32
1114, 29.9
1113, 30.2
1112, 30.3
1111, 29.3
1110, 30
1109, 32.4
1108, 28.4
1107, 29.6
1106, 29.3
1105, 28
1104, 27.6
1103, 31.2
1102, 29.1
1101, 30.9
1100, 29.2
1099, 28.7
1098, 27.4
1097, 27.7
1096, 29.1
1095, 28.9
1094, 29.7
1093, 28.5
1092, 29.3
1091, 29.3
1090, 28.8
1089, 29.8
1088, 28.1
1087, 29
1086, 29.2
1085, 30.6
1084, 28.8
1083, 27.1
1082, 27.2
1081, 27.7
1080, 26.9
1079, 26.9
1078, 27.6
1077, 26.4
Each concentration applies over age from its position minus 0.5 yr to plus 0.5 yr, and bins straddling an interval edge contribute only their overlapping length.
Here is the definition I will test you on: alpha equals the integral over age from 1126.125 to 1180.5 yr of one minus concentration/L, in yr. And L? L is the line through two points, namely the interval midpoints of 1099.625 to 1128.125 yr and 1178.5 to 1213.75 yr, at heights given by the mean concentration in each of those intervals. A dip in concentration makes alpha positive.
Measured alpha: 7.1 yr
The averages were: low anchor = 29.9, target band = 24.4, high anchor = 25.9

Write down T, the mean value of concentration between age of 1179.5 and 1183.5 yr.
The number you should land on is 19.4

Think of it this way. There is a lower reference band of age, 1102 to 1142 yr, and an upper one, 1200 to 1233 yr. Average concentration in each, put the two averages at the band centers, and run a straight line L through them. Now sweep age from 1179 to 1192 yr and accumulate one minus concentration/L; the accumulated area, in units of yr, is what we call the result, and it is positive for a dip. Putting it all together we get 3.5 yr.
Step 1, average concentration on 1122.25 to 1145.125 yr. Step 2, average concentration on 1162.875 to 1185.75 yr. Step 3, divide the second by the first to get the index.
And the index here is 0.60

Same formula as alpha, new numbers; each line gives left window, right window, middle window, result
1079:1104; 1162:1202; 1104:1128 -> -2.7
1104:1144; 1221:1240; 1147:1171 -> 6.4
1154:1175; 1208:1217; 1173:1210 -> 1.5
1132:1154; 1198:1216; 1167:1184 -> 6.6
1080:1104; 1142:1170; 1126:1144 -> -3.5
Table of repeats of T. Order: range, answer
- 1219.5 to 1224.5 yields 30.3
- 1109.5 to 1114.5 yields 29.9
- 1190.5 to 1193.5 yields 26.5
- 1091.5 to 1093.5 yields 28.9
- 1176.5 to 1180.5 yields 18.3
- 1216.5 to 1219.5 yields 29.5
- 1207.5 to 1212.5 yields 27.7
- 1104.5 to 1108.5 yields 28.8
